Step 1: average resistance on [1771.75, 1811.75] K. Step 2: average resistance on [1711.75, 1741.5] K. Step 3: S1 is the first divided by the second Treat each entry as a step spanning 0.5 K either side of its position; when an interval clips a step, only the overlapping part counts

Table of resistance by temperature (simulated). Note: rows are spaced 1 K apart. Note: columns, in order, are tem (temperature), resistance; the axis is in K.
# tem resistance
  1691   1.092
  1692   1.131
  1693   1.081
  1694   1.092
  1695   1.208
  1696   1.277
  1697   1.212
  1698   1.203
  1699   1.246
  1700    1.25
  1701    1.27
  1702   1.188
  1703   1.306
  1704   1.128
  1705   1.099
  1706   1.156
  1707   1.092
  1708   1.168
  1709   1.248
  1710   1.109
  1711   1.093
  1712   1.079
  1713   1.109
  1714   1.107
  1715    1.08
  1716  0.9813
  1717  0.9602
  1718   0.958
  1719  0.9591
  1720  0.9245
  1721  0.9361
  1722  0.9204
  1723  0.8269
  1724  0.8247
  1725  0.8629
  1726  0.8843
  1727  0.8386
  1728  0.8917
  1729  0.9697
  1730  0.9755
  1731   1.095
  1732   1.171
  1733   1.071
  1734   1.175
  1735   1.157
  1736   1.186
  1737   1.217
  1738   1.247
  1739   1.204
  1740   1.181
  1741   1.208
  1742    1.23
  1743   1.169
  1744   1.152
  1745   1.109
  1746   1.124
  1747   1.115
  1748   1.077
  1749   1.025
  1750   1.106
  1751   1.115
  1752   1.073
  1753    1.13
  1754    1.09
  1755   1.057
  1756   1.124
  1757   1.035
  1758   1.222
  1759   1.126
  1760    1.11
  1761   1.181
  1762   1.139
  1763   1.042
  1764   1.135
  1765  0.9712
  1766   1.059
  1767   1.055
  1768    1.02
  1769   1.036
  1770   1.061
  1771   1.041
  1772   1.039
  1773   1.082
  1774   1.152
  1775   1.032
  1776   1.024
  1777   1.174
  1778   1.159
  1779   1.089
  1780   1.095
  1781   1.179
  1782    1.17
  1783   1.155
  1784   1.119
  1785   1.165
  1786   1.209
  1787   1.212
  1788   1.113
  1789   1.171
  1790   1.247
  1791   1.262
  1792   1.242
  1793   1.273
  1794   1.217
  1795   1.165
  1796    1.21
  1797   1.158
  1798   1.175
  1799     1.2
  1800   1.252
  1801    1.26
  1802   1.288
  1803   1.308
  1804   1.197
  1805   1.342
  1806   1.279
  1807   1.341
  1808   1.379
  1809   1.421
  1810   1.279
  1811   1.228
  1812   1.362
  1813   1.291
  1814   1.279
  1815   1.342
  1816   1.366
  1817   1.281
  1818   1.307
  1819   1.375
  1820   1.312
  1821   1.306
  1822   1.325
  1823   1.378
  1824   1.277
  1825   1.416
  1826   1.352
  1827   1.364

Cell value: 1.17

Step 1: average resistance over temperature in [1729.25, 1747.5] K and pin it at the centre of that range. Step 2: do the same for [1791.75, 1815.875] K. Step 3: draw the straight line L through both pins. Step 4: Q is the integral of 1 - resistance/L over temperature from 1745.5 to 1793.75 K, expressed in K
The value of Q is 3.7 K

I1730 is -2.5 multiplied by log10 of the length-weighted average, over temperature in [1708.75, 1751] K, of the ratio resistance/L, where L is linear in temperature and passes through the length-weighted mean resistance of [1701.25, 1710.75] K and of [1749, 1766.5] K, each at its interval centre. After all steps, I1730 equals 0.07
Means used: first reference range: 1.17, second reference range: 1.1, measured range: 1.06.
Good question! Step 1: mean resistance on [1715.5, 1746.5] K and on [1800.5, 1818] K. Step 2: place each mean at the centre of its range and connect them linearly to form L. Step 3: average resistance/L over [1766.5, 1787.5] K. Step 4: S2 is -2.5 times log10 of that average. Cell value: 0.09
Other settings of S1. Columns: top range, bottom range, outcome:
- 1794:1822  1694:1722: 1.15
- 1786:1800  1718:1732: 1.30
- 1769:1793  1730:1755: 1.00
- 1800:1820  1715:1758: 1.24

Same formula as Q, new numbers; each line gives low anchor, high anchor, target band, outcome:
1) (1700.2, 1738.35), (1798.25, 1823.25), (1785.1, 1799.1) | 0.6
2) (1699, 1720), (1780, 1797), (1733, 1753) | 0.0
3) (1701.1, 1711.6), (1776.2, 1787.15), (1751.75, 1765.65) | 0.6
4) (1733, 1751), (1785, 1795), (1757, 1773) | 1.4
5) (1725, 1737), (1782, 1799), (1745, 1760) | -0.1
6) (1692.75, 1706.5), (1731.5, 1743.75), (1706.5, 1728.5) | 3.6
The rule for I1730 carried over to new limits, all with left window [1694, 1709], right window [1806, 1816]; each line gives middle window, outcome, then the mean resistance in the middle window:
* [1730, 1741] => 0.067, 1.16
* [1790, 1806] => 0.061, 1.24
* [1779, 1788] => 0.121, 1.16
